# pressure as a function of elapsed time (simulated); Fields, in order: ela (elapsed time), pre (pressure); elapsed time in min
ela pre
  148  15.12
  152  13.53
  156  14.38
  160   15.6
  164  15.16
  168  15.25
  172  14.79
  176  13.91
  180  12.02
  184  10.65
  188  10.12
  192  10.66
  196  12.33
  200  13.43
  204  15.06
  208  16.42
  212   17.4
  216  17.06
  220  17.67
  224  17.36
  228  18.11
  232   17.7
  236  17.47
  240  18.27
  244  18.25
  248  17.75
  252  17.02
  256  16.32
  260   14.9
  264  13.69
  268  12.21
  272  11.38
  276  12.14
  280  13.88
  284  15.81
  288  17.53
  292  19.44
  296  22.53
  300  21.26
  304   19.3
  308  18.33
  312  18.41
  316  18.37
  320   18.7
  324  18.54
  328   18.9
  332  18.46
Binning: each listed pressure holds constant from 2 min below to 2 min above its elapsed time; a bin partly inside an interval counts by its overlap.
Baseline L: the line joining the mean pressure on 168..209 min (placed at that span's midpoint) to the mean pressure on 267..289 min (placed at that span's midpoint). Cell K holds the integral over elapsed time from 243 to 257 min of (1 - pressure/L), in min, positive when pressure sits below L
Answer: -4.0 min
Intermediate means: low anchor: 13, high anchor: 13.7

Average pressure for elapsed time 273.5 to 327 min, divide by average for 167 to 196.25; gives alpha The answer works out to 1.5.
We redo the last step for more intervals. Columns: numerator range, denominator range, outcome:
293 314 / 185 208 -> 1.58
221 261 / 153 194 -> 1.31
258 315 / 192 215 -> 1.13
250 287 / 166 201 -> 1.13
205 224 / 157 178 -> 1.14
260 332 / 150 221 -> 1.21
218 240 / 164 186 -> 1.31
